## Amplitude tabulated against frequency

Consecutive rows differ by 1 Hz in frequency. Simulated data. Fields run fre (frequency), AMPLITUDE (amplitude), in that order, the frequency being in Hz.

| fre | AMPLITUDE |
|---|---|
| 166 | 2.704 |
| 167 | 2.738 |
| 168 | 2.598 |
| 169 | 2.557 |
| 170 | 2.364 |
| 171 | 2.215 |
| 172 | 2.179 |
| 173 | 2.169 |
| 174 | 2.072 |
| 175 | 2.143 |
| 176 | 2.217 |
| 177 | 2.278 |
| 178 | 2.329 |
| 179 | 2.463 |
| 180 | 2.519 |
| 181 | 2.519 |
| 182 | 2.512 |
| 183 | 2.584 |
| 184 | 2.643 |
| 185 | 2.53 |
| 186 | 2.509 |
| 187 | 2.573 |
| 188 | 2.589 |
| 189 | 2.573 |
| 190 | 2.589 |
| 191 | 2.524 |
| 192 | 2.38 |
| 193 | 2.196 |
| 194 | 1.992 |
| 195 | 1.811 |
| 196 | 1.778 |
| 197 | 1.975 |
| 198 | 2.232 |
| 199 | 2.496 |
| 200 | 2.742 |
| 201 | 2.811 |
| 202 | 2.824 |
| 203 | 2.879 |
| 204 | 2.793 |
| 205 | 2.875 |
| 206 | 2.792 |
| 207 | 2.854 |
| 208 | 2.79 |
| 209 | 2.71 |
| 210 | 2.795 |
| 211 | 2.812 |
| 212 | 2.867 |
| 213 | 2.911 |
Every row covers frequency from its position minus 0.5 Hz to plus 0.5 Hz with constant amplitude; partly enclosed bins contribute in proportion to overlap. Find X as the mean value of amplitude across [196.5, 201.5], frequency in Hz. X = 2.45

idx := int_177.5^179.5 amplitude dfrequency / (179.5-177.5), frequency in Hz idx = 2.4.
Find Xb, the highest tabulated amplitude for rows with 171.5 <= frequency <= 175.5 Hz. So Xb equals 2.179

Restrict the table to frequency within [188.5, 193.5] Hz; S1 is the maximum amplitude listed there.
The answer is 2.589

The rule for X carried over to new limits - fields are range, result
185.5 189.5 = 2.56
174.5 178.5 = 2.24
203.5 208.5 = 2.82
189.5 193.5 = 2.42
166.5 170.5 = 2.56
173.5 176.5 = 2.14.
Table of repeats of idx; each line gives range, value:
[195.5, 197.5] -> 1.88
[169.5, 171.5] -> 2.29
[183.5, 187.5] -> 2.56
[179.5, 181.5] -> 2.52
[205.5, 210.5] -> 2.79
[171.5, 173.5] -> 2.17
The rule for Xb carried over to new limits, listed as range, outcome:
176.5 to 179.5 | 2.463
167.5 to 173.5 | 2.598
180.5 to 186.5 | 2.643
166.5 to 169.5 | 2.738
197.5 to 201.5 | 2.811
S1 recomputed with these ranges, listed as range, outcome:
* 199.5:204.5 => 2.879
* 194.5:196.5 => 1.811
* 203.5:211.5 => 2.875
